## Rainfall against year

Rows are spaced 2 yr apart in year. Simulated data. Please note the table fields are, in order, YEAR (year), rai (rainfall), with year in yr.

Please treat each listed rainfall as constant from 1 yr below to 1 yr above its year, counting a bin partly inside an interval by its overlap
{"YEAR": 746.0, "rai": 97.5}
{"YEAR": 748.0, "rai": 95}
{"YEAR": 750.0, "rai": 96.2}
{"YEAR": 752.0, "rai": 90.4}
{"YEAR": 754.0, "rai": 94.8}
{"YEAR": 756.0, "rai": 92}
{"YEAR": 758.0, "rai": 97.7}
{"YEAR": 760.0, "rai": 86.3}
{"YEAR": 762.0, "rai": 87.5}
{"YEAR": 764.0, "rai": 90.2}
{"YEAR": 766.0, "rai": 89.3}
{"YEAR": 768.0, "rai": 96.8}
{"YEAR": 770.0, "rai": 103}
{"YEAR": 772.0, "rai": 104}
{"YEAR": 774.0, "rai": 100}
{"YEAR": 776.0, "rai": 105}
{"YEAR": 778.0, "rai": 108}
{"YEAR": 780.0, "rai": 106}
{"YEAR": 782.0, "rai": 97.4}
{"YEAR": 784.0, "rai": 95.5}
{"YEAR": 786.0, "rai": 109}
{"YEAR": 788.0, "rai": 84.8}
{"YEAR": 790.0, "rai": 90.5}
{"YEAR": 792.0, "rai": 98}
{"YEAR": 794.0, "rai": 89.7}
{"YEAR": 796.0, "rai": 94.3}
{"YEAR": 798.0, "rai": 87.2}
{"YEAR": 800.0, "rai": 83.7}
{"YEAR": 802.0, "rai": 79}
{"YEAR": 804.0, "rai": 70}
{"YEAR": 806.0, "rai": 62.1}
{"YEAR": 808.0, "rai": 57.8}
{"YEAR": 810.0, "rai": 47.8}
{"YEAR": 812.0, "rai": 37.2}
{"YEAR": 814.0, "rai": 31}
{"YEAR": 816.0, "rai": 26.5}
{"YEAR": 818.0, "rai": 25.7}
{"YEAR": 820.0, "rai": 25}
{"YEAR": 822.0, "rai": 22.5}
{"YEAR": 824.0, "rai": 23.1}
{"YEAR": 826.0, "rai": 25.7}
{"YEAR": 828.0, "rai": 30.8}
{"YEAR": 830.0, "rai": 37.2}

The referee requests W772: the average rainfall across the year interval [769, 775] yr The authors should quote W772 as 102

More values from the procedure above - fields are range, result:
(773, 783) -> 103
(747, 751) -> 95.6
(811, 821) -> 29.1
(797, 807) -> 76.4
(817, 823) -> 24.4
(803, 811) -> 59.4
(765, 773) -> 98.3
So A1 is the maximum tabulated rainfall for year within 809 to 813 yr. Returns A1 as 47.8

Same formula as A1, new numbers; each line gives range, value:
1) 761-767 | 90.2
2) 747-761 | 97.7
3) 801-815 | 79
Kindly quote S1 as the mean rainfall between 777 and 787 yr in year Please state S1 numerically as 103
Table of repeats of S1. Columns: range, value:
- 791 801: 90.6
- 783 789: 96.4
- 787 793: 91.1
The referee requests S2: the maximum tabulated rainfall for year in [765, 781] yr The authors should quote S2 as 108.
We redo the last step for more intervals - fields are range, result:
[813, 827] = 31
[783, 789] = 109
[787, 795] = 98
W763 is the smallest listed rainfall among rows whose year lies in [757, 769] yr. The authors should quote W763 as 86.3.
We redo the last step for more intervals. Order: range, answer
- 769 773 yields 103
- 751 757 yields 90.4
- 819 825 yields 22.5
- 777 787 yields 95.5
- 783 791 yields 84.8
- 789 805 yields 70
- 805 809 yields 57.8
